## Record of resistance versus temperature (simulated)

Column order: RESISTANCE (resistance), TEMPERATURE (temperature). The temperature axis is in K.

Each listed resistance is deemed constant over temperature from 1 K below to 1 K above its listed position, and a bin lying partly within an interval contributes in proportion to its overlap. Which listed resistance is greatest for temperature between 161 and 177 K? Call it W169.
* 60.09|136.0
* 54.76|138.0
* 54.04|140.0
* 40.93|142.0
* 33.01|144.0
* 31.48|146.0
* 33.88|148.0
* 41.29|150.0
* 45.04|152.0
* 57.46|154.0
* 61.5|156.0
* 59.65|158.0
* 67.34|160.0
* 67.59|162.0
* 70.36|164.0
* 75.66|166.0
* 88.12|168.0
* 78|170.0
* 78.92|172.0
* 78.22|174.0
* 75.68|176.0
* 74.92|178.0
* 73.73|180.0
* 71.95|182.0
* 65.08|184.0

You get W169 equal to 88.12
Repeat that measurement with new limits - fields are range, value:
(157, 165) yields 70.36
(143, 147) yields 33.01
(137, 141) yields 54.76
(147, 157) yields 61.5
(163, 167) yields 75.66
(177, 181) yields 74.92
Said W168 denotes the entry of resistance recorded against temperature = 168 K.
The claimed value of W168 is 88.12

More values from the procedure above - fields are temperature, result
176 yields 75.68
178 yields 74.92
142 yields 40.93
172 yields 78.92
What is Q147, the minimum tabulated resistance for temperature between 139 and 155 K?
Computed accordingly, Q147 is 31.48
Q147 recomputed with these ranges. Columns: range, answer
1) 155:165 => 59.65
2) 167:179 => 74.92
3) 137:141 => 54.04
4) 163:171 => 70.36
